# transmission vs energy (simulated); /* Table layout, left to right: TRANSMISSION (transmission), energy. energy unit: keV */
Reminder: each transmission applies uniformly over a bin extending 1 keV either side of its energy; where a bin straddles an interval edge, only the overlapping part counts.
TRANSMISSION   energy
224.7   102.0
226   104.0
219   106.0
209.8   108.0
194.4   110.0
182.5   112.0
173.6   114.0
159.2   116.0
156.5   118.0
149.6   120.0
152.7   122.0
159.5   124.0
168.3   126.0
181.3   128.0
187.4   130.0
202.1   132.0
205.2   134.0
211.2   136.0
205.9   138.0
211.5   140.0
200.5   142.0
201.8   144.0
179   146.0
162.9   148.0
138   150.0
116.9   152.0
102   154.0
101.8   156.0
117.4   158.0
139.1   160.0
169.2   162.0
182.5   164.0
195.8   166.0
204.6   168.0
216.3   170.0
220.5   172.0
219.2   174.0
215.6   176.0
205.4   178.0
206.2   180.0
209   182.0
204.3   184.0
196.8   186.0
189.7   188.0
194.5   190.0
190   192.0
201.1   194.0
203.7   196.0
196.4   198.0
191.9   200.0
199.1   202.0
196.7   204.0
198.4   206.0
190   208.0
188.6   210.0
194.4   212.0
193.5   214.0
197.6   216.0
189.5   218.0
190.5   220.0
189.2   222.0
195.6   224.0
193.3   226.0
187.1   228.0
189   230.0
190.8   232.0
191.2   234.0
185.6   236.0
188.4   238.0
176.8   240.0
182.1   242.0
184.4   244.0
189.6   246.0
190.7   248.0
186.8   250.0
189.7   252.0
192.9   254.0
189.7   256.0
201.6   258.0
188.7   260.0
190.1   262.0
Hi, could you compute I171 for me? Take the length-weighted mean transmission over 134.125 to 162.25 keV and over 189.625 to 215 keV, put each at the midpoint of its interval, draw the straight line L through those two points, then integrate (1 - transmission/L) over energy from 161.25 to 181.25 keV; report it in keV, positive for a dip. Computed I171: -3.1 keV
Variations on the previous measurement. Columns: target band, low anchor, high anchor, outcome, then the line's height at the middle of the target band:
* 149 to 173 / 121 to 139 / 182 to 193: 4.15 keV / 192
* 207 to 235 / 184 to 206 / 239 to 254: -0.02 keV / 191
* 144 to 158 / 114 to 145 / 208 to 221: 3.64 keV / 185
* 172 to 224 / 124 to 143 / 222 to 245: -2.20 keV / 190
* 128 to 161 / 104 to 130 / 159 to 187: 3.41 keV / 188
